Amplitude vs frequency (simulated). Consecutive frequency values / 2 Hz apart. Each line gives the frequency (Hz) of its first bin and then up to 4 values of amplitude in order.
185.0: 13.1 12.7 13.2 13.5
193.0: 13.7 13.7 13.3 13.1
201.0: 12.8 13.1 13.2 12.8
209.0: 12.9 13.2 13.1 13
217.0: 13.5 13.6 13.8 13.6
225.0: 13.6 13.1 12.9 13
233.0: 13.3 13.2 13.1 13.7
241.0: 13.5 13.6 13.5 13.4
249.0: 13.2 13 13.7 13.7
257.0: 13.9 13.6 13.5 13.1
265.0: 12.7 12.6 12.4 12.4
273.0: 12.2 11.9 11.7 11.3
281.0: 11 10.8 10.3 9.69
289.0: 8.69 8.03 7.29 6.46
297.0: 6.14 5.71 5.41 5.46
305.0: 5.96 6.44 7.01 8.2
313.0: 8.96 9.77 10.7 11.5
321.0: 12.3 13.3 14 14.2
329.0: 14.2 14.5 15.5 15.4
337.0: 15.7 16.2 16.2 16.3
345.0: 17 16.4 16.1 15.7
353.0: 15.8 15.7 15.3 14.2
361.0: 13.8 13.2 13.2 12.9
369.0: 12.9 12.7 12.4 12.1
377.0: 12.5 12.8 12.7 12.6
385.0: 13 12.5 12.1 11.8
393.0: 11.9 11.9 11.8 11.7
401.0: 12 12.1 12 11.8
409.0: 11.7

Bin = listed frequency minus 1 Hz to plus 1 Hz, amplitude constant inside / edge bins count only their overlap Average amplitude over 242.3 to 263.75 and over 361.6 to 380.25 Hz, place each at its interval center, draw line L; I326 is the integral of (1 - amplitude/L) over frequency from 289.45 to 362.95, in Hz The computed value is 5.9 Hz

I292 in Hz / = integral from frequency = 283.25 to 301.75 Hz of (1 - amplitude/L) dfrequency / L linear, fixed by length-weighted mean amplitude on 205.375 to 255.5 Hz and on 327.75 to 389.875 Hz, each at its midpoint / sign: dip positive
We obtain 8.2 Hz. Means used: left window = 13.3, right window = 14.2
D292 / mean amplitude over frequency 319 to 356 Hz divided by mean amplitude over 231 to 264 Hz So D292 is 1.13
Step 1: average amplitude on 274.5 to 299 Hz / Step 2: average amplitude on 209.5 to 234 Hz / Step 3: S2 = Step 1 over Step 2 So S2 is 0.69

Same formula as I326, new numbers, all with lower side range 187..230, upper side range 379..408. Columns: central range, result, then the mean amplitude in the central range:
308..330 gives 2.28 Hz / 11.3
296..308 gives 6.47 Hz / 5.85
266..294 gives 4.59 Hz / 10.7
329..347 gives -4.76 Hz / 15.8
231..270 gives -0.85 Hz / 13.3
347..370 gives -4.00 Hz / 14.5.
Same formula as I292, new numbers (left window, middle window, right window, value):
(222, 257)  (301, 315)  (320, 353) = 7.24 Hz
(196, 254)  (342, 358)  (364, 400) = -4.38 Hz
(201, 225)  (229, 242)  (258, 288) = -0.52 Hz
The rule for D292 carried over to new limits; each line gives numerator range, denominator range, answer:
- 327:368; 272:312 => 1.78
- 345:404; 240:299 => 1.15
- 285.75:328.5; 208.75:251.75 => 0.67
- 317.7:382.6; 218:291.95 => 1.13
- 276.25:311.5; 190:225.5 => 0.61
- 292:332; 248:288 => 0.76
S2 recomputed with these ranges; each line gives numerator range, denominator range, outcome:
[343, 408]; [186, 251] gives 1.00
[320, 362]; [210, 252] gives 1.14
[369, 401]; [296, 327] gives 1.38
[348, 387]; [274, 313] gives 1.64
